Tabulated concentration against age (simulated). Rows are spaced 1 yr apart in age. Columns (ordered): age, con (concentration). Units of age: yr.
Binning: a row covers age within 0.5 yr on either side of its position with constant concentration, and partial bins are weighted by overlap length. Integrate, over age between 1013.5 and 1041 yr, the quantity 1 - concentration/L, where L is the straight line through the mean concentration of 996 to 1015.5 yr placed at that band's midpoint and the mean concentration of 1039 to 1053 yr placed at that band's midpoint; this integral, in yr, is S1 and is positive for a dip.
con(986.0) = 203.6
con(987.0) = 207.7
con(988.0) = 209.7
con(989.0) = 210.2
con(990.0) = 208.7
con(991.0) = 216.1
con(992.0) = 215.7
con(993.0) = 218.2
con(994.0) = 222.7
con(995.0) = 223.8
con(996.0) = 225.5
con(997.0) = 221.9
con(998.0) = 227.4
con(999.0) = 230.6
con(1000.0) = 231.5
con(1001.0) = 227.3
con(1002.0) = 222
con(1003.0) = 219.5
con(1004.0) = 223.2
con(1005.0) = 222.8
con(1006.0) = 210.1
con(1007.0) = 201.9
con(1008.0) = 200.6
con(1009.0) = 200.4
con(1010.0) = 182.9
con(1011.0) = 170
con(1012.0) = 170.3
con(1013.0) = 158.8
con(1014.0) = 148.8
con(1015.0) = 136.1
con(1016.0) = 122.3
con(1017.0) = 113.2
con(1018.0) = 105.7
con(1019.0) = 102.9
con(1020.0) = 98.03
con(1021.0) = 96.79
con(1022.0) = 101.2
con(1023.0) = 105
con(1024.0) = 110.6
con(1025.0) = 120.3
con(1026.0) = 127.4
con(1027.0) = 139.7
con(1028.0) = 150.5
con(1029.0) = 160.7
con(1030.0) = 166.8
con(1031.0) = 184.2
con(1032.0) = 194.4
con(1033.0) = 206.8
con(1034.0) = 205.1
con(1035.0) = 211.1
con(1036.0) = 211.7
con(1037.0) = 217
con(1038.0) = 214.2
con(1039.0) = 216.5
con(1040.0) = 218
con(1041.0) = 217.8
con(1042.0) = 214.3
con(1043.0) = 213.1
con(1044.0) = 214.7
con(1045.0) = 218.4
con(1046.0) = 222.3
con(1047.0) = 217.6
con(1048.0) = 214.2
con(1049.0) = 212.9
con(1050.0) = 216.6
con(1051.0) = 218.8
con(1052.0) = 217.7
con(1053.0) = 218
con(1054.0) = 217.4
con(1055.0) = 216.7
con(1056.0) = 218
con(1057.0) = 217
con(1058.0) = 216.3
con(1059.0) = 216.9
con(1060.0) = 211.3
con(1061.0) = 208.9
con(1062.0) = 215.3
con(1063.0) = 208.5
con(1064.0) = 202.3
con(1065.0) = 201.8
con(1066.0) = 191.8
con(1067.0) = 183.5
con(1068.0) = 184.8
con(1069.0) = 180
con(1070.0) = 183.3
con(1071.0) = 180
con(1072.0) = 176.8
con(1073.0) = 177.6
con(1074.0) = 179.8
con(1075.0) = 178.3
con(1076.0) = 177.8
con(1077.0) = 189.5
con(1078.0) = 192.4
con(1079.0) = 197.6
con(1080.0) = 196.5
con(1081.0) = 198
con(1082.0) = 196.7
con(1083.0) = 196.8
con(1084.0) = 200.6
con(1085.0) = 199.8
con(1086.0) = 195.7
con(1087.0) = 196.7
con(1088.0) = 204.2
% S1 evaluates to 7.1 yr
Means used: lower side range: 201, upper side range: 217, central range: 156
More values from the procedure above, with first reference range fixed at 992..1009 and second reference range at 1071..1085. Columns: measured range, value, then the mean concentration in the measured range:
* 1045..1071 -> -1.4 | 208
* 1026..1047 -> 0.7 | 199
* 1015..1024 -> 4.4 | 108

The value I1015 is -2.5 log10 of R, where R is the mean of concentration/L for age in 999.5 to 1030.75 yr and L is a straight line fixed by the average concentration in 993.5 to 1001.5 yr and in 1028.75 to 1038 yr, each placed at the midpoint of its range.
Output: 0.31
